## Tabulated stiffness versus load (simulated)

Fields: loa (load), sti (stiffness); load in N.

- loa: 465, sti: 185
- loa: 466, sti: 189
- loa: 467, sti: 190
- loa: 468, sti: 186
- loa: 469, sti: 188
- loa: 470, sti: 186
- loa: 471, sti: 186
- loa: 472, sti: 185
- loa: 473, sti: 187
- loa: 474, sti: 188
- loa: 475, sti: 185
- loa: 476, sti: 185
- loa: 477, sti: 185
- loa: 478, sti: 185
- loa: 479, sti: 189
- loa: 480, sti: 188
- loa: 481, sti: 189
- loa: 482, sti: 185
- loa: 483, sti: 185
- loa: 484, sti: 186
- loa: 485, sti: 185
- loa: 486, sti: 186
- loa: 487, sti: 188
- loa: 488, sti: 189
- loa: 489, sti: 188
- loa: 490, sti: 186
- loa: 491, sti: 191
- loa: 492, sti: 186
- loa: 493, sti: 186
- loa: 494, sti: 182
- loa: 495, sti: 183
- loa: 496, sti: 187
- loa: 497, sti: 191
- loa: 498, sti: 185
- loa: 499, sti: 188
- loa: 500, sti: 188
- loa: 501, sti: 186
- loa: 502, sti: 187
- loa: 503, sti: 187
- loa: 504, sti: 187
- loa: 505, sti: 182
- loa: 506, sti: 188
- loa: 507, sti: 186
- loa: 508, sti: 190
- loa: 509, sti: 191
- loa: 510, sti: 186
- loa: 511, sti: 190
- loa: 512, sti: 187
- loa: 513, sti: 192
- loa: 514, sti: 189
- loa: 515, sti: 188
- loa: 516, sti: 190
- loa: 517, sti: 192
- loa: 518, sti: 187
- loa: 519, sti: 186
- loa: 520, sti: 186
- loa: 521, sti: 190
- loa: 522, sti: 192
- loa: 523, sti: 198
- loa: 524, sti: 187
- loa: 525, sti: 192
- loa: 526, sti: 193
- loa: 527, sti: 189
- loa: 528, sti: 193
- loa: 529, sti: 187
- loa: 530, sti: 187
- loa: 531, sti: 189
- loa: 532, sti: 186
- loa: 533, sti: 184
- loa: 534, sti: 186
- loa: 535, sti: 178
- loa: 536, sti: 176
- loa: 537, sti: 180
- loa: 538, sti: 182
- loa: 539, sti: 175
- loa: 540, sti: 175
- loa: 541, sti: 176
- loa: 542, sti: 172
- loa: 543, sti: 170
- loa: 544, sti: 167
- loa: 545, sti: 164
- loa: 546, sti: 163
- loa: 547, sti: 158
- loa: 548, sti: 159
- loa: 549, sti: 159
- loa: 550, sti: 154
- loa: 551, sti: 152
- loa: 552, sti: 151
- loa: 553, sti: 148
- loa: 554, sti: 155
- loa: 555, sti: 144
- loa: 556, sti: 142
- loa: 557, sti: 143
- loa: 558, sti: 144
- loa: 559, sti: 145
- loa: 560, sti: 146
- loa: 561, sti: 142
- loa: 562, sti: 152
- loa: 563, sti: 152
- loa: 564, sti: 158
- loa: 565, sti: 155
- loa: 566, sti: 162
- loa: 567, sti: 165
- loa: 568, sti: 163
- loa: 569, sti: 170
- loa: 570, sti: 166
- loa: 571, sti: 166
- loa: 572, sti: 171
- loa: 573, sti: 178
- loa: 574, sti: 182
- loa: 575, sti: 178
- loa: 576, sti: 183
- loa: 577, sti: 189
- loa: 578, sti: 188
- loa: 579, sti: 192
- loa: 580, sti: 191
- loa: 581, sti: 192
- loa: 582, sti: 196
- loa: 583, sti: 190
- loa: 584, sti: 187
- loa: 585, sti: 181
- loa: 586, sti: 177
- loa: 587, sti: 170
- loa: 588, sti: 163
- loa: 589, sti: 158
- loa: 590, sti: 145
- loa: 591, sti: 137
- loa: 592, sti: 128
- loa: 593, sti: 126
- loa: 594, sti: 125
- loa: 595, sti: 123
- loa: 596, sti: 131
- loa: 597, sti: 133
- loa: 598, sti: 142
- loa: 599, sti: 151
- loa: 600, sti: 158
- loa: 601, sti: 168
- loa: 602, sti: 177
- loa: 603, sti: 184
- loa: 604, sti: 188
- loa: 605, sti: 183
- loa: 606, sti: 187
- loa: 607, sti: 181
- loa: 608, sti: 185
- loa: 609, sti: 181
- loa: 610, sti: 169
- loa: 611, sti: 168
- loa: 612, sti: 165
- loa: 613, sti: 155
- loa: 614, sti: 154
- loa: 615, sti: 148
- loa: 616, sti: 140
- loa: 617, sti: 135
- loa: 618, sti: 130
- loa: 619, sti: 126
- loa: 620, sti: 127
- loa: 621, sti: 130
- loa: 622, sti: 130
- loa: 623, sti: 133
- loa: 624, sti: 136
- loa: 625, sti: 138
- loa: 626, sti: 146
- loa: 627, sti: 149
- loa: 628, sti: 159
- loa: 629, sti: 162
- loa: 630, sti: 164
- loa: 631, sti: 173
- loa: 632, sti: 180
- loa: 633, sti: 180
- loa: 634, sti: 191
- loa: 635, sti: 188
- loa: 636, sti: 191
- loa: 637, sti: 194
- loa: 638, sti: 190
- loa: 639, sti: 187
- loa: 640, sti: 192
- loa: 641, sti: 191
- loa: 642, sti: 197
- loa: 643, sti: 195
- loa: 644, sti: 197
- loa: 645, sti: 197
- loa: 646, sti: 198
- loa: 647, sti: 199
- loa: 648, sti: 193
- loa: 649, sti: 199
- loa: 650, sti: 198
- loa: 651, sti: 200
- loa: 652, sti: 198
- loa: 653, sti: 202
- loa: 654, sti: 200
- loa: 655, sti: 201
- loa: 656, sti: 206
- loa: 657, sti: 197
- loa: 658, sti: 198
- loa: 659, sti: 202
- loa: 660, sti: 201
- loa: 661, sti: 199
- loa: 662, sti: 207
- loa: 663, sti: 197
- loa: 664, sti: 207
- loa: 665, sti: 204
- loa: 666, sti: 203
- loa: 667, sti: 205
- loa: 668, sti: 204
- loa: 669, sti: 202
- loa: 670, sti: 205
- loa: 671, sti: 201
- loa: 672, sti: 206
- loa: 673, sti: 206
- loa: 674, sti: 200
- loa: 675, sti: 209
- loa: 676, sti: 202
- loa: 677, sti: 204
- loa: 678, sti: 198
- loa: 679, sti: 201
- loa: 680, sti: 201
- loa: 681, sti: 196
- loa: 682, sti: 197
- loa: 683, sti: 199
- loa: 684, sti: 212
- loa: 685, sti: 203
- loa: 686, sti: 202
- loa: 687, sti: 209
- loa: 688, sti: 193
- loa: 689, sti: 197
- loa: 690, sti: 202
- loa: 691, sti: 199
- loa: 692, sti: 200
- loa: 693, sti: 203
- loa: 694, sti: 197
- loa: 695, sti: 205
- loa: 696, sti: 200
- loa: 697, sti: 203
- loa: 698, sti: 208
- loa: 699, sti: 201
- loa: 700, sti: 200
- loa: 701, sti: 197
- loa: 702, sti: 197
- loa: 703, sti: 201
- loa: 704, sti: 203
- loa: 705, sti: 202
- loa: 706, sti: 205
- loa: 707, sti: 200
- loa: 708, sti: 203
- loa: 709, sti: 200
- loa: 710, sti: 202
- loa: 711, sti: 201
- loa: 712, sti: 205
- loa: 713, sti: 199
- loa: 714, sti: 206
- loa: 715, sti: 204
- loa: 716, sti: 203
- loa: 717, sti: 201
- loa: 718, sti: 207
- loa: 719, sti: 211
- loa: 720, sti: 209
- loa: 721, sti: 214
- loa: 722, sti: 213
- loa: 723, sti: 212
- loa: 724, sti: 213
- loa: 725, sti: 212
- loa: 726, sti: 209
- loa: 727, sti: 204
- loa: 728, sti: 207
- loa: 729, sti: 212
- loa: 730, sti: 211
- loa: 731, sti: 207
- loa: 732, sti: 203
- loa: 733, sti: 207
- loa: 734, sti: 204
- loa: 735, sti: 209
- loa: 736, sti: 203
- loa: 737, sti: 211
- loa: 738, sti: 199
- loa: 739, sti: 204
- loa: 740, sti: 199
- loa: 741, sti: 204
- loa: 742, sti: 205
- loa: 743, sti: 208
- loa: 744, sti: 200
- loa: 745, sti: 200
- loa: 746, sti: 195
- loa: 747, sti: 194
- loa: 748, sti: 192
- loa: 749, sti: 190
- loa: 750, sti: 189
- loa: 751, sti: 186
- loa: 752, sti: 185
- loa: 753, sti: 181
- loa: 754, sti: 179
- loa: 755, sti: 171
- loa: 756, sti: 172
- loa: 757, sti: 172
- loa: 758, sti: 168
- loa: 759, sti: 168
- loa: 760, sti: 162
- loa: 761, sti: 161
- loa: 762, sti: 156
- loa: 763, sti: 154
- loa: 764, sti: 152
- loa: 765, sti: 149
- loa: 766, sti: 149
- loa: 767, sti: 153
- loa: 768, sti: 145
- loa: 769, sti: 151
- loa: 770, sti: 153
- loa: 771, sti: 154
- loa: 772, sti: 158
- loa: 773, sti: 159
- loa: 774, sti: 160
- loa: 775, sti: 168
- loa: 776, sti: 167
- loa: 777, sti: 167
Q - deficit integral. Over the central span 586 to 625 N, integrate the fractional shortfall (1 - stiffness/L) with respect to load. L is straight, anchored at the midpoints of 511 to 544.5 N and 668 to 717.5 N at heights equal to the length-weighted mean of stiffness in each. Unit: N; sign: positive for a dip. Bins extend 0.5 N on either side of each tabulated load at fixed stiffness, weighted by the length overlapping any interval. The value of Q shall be 8.3 N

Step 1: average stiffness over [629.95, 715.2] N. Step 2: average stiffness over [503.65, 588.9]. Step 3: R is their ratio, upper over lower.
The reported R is 1.14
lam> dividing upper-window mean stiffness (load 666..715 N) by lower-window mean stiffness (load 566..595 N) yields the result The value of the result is 1.2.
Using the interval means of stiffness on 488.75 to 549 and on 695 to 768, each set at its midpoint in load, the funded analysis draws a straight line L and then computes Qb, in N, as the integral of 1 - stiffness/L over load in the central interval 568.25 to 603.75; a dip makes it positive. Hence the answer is 4.1 N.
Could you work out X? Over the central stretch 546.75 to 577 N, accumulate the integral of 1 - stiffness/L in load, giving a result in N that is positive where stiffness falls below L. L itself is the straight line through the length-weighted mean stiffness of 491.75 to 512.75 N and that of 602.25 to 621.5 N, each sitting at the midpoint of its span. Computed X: 2.4 N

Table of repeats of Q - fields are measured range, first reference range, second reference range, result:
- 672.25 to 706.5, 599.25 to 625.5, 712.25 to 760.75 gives -3.6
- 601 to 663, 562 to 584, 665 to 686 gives 4.8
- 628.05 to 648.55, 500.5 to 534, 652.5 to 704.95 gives 1.2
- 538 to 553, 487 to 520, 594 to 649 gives 1.3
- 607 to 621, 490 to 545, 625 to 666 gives 2.7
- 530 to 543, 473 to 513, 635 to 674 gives 0.7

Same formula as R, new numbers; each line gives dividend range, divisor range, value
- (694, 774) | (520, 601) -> 1.15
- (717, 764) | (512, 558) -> 1.11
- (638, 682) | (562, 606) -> 1.21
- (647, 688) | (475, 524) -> 1.08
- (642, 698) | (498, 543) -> 1.08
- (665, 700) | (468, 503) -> 1.08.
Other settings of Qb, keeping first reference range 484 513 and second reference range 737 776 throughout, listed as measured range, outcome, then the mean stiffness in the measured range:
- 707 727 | -3.3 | 206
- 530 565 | 4.2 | 163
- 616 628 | 3.0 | 136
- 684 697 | -1.7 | 201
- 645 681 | -4.4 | 201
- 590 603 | 2.8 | 143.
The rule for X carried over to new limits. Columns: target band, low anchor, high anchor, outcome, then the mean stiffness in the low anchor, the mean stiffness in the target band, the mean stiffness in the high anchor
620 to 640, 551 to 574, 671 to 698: 1.9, 156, 164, 202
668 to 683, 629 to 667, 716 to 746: -0.3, 195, 202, 207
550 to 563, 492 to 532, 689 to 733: 3.0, 188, 147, 204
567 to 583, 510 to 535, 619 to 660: 0.4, 189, 180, 180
